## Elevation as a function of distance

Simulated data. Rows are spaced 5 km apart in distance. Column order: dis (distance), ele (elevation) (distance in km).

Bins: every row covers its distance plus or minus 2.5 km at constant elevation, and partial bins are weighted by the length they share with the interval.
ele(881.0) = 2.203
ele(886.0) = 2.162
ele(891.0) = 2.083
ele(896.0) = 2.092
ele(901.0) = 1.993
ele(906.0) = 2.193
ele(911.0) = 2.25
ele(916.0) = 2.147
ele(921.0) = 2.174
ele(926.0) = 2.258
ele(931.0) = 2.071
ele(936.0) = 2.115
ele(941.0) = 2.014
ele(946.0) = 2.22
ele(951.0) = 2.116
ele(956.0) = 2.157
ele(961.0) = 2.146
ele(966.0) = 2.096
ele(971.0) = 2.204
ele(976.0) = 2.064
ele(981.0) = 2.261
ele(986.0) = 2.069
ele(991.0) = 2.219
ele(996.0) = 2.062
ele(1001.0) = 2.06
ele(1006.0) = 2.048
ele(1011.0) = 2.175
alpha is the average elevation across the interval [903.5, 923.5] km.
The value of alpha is 2.19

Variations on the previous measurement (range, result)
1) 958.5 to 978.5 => 2.13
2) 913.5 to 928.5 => 2.19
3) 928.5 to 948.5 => 2.1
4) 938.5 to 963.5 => 2.13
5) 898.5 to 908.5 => 2.09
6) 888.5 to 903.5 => 2.06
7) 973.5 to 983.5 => 2.16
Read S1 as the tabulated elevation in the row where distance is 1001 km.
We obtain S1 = 2.06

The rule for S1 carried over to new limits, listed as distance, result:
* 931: 2.071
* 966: 2.096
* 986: 2.069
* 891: 2.083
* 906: 2.193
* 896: 2.092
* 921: 2.174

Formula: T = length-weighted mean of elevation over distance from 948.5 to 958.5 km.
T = 2.14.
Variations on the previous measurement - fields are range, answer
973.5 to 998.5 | 2.13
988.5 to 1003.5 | 2.11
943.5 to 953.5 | 2.17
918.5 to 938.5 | 2.15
